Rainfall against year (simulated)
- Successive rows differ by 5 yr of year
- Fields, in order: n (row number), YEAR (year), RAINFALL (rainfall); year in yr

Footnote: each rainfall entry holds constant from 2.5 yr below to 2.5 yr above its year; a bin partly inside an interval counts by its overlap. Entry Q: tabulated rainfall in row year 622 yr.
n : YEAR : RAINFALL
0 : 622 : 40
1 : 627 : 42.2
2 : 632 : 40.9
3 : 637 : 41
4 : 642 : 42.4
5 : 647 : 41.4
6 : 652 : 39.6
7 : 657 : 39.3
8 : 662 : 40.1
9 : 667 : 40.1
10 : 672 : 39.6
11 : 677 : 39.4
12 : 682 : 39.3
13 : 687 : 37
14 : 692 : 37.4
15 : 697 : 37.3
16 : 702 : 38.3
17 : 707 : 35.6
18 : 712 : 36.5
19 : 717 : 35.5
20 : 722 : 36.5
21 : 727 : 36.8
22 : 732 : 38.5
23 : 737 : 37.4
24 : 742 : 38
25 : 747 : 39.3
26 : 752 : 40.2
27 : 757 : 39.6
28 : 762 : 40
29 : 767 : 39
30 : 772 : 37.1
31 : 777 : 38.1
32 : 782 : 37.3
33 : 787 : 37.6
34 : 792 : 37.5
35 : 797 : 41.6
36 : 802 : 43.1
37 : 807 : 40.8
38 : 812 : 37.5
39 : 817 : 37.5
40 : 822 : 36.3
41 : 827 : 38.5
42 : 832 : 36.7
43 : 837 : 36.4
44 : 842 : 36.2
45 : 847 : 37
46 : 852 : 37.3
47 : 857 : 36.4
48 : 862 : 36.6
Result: 40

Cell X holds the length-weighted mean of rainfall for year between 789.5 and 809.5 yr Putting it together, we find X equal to 40.8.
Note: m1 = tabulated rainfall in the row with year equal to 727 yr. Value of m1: 36.8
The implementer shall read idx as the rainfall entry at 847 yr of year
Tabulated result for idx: 37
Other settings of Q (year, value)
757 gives 39.6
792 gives 37.5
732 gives 38.5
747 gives 39.3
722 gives 36.5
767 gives 39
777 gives 38.1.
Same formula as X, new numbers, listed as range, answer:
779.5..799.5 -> 38.5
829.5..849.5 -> 36.6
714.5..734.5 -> 36.8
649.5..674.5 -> 39.7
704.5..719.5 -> 35.9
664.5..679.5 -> 39.7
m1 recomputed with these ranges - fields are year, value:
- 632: 40.9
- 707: 35.6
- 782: 37.3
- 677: 39.4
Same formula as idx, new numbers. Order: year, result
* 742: 38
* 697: 37.3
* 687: 37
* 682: 39.3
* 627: 42.2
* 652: 39.6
